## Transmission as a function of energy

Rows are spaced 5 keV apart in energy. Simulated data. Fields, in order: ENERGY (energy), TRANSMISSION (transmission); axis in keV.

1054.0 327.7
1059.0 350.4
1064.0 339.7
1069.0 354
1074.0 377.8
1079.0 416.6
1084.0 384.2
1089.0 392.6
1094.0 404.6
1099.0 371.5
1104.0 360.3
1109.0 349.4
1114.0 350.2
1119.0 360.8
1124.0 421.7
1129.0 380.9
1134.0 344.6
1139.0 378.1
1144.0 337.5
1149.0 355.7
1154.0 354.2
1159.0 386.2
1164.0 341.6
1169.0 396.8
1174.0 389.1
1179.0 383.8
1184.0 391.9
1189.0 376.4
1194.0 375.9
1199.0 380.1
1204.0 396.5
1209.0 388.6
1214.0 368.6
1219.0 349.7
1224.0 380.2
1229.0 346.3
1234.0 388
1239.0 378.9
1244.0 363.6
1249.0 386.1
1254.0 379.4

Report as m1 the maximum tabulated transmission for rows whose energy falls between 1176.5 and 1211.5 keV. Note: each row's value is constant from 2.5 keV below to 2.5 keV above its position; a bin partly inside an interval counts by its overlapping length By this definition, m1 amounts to 396.5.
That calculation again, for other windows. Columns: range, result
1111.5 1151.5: 421.7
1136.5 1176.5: 396.8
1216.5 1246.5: 388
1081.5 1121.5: 404.6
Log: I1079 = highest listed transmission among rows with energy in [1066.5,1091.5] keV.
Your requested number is 416.6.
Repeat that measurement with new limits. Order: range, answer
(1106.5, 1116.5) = 350.2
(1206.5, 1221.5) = 388.6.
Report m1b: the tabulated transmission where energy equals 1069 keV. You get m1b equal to 354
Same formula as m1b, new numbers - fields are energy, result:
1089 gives 392.6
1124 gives 421.7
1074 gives 377.8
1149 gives 355.7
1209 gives 388.6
